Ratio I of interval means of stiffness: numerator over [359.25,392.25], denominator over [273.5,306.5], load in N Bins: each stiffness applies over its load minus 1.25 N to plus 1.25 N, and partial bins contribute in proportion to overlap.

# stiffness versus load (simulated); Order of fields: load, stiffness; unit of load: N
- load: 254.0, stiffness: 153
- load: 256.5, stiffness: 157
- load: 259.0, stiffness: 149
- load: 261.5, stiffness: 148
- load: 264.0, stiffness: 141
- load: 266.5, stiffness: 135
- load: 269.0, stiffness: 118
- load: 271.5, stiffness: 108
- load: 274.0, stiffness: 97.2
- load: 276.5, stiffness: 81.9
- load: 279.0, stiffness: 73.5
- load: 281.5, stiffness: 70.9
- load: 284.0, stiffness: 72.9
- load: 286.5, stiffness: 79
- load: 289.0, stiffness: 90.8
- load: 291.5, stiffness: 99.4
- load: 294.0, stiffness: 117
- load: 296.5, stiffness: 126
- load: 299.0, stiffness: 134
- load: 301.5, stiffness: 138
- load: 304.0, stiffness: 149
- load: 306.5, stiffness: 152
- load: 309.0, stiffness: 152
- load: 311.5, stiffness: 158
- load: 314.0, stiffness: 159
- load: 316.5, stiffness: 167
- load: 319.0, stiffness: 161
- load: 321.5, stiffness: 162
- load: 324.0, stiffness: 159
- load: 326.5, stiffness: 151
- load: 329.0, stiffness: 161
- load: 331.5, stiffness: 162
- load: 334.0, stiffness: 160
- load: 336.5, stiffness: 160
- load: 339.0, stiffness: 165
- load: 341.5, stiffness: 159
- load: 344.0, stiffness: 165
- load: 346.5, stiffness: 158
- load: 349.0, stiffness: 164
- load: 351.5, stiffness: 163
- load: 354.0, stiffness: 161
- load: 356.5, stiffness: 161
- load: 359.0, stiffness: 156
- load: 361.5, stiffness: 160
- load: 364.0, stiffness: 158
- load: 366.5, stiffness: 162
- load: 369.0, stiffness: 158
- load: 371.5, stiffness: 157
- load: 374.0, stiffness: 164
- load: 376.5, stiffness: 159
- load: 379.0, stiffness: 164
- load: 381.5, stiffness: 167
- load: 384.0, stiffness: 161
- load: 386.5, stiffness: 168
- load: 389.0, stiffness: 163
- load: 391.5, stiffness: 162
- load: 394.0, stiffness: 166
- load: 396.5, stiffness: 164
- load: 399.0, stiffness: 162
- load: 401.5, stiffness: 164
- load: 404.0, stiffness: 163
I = 1.55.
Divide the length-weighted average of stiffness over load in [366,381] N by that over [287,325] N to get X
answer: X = 1.15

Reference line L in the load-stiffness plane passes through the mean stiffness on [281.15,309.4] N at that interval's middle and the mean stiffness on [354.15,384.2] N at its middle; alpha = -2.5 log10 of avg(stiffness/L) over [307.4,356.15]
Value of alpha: -0.17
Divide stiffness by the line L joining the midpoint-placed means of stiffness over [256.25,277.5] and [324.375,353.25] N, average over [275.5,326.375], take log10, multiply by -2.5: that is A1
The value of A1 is 0.14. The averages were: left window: 125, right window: 161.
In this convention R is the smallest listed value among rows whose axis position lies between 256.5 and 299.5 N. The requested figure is 70.9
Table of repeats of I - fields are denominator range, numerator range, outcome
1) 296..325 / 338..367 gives 1.06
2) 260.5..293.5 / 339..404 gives 1.60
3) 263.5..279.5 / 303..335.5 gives 1.47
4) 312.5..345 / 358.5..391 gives 1.00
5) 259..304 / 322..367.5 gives 1.46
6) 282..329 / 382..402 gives 1.22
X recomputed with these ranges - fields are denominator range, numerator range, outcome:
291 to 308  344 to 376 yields 1.21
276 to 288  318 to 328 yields 2.09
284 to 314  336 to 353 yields 1.29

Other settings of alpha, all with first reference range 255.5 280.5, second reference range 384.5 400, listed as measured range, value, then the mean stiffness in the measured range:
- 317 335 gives -0.14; 160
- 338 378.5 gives -0.06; 161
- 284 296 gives 0.31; 95.9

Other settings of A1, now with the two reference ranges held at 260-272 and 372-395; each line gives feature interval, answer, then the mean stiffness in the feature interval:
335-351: -0.06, 162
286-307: 0.16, 121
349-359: -0.04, 161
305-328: -0.09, 158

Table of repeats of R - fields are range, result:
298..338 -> 134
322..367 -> 151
